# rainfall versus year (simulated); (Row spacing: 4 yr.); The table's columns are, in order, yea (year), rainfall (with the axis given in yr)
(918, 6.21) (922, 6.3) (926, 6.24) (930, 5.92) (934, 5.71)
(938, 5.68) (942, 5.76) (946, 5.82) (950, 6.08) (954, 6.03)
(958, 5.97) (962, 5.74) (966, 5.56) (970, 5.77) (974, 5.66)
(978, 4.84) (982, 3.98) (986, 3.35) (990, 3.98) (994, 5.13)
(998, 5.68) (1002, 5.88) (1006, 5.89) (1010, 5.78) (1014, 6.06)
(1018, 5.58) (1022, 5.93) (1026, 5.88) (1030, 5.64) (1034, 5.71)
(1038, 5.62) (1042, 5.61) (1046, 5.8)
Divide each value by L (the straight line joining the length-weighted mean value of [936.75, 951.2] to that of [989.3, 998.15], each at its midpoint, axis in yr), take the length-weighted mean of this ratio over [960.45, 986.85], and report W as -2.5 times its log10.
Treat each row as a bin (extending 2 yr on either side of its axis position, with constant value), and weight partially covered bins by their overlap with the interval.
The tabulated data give 0.05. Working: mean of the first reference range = 5.83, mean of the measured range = 5.04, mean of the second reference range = 4.91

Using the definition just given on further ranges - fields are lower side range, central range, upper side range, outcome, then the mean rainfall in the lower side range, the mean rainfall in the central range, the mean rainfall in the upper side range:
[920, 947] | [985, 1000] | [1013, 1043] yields 0.25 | 5.92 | 4.61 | 5.75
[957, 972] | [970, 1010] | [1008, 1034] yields 0.15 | 5.75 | 5.02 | 5.8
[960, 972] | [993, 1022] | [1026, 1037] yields -0.01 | 5.69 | 5.75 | 5.71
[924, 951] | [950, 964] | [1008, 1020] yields -0.01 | 5.88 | 5.94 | 5.81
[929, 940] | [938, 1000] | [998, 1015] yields 0.10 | 5.76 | 5.3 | 5.87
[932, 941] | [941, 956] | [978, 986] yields -0.13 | 5.7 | 5.93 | 4.04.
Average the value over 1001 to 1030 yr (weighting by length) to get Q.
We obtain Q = 5.84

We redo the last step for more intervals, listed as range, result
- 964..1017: 5.2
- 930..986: 5.52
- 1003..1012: 5.84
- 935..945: 5.73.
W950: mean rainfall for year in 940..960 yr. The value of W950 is 5.93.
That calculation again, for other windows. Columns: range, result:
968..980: 5.42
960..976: 5.68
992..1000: 5.4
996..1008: 5.82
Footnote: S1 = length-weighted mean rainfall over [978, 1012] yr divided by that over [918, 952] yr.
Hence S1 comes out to 0.83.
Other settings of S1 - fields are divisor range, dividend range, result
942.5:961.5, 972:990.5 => 0.74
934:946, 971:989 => 0.79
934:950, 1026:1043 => 0.98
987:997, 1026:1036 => 1.26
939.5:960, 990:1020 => 0.94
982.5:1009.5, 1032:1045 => 1.14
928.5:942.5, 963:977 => 0.97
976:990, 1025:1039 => 1.41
